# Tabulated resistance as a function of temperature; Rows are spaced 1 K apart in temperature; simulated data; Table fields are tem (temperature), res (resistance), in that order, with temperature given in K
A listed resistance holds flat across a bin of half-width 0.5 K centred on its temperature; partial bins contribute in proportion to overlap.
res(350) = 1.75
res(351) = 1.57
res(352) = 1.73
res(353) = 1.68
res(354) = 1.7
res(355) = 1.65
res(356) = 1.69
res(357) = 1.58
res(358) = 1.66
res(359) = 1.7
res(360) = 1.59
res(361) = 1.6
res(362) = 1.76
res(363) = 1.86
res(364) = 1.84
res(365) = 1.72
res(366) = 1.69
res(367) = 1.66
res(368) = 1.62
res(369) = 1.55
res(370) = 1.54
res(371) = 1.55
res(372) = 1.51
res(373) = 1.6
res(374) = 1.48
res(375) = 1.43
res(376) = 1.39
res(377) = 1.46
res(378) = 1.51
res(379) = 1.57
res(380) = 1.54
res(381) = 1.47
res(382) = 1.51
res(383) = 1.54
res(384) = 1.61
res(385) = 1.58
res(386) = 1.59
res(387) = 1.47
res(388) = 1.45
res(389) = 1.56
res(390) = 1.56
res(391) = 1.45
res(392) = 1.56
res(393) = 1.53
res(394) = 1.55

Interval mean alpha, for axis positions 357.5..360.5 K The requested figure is 1.65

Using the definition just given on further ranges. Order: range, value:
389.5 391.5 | 1.5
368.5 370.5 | 1.54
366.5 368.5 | 1.64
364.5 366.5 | 1.71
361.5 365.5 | 1.79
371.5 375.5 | 1.51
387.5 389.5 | 1.5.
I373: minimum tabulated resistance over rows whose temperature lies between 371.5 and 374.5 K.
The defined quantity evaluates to 1.48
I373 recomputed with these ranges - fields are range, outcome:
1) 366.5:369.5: 1.55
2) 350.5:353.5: 1.57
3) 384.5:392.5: 1.45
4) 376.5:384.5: 1.46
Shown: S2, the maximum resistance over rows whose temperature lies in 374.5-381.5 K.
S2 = 1.57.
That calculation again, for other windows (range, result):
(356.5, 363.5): 1.86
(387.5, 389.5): 1.56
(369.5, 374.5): 1.6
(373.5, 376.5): 1.48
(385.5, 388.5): 1.59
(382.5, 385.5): 1.61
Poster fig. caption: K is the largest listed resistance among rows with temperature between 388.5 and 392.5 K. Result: 1.56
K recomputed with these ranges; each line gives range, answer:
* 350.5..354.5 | 1.73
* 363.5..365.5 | 1.84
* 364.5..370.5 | 1.72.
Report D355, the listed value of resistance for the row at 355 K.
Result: 1.65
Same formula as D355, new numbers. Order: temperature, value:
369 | 1.55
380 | 1.54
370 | 1.54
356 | 1.69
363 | 1.86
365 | 1.72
